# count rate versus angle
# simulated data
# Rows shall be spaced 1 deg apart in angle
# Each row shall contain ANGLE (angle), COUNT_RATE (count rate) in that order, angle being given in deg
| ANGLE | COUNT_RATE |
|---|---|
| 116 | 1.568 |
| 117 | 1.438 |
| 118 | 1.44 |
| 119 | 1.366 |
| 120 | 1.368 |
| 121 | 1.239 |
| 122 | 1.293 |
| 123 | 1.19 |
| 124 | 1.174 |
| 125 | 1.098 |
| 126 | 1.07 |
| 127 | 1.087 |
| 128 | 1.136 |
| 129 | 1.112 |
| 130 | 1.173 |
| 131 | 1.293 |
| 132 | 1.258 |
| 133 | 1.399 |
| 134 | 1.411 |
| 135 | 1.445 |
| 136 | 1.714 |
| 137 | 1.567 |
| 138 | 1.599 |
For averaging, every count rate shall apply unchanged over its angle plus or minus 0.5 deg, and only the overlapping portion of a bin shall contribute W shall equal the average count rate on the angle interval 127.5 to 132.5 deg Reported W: 1.19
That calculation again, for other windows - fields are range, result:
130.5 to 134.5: 1.34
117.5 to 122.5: 1.34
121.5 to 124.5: 1.22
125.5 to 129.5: 1.1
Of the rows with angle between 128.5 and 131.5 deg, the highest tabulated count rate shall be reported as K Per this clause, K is 1.293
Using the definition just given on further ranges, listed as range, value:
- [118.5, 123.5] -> 1.368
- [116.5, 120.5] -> 1.44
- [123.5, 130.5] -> 1.174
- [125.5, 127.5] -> 1.087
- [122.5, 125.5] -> 1.19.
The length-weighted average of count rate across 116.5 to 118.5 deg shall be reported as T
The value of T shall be 1.44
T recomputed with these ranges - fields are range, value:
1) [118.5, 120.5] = 1.37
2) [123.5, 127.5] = 1.11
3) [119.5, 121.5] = 1.3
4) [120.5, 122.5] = 1.27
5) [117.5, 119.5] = 1.4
